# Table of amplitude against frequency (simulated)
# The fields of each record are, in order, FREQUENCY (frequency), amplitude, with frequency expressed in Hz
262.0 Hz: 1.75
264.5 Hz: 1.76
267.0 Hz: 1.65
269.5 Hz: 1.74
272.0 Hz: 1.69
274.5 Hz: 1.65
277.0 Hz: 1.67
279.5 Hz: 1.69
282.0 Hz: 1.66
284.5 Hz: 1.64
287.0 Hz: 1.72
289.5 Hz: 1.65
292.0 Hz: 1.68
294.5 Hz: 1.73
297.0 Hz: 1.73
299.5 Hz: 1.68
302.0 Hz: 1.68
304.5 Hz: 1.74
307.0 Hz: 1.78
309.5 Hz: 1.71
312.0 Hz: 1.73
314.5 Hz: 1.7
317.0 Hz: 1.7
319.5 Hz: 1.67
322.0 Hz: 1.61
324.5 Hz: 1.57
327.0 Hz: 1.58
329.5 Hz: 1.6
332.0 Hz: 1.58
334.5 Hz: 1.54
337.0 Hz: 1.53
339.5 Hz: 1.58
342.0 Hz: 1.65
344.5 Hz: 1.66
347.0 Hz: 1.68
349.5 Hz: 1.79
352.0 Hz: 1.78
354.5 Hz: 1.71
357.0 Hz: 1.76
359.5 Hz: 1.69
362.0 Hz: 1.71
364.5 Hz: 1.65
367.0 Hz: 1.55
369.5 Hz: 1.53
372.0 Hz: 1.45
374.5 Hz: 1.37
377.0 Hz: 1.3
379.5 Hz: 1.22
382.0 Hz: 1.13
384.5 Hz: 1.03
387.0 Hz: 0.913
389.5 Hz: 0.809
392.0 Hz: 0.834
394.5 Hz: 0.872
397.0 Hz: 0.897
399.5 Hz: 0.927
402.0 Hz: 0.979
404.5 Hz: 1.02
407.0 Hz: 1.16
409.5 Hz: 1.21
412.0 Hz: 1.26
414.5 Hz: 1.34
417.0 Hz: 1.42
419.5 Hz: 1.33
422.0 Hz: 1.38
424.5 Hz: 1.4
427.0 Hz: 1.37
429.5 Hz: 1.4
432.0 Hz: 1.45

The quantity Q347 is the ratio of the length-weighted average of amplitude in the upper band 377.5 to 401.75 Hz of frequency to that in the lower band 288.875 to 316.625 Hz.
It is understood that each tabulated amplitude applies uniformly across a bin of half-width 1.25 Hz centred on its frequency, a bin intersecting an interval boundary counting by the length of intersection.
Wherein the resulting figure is 0.57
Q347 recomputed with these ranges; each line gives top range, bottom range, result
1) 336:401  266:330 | 0.82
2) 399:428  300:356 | 0.75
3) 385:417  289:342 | 0.62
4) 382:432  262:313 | 0.67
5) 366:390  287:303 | 0.73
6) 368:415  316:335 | 0.69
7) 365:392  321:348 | 0.77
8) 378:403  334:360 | 0.58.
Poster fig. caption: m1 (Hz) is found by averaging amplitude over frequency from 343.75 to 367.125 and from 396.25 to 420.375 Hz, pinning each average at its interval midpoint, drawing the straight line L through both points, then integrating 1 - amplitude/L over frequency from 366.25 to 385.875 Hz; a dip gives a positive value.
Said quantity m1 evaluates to 2.4 Hz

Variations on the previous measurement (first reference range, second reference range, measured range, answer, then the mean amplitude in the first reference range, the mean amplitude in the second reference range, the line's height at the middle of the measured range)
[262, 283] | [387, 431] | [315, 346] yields -3.1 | 1.69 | 1.15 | 1.46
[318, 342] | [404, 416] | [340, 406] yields 2.7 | 1.59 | 1.21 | 1.39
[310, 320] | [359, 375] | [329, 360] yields -0.6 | 1.7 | 1.57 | 1.63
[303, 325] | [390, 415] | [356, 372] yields -3.7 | 1.69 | 1.03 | 1.32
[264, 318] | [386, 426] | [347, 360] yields -3.4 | 1.7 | 1.11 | 1.38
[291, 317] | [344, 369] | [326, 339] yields 1.0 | 1.72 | 1.69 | 1.7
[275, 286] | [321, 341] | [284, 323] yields -1.8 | 1.67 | 1.57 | 1.62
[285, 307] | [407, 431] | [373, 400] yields 7.6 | 1.7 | 1.34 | 1.43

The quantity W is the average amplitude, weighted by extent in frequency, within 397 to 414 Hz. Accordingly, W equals 1.09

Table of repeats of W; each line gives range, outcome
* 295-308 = 1.72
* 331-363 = 1.67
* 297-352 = 1.66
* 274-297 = 1.68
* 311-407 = 1.42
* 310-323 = 1.69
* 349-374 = 1.65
